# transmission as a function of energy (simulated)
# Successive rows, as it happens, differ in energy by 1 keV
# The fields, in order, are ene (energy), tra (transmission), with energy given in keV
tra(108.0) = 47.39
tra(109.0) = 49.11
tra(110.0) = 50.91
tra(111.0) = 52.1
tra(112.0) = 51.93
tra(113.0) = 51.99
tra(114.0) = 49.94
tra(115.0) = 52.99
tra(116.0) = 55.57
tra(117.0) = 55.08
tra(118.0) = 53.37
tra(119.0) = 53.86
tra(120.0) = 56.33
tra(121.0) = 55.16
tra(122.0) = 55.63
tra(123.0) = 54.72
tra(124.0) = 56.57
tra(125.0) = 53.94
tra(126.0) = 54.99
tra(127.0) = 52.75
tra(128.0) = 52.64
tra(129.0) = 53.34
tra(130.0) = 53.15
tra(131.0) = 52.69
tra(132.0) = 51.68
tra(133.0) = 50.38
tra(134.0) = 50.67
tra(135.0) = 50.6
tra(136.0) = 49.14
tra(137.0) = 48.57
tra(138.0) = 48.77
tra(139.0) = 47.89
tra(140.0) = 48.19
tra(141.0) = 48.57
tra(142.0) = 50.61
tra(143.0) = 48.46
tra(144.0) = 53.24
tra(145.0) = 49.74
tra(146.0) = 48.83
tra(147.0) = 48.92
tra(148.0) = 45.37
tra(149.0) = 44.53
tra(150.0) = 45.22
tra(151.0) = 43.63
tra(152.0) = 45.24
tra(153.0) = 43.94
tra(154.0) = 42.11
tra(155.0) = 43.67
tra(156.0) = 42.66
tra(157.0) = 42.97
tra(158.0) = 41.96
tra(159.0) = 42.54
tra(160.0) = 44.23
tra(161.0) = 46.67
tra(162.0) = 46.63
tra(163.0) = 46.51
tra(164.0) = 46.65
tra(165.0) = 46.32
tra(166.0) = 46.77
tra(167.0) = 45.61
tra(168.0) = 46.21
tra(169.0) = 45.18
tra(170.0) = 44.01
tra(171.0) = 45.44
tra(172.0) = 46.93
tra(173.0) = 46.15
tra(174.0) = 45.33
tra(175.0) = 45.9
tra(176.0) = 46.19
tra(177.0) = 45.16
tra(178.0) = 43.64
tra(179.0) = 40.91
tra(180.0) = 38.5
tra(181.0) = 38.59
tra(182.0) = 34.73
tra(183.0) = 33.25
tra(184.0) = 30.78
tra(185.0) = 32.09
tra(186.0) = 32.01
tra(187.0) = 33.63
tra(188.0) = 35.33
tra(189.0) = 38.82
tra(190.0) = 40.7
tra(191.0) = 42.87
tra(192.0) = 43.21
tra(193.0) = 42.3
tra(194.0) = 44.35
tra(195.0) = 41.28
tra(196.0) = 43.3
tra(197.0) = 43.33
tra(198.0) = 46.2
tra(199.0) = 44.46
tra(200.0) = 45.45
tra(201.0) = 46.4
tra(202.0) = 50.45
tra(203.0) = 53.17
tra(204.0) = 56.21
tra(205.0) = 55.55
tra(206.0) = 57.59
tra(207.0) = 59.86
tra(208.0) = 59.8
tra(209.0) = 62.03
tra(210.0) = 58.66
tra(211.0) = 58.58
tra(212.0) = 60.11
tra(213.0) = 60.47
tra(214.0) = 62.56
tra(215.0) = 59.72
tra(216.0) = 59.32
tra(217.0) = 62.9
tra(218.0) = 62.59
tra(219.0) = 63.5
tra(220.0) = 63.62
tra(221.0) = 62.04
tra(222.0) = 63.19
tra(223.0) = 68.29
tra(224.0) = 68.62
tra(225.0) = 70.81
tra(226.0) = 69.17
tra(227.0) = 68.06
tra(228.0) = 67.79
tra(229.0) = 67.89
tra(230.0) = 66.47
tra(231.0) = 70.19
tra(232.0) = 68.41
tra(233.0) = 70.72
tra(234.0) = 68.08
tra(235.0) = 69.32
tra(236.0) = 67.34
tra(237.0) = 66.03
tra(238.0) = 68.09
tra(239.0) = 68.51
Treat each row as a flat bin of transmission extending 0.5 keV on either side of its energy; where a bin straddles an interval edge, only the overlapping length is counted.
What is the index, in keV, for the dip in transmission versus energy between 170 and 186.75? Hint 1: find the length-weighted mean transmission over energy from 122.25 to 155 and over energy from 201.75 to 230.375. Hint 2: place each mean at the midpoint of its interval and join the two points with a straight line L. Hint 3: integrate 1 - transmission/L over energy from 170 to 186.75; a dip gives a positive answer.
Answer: 4.7 keV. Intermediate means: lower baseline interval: 49.6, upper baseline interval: 62.1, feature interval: 40.4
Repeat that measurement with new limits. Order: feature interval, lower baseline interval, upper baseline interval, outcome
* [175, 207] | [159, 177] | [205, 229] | 6.6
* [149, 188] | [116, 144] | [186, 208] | 4.9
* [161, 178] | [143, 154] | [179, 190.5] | -2.4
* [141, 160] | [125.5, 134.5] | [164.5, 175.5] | 1.3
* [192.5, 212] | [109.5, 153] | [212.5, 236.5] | 3.5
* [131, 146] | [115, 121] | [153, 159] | -0.5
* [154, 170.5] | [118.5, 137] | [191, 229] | 3.0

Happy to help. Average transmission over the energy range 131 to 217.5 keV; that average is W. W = 47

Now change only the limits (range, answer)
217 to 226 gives 65.4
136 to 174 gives 46.2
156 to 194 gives 42.1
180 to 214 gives 46.4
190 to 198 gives 43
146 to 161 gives 44.3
